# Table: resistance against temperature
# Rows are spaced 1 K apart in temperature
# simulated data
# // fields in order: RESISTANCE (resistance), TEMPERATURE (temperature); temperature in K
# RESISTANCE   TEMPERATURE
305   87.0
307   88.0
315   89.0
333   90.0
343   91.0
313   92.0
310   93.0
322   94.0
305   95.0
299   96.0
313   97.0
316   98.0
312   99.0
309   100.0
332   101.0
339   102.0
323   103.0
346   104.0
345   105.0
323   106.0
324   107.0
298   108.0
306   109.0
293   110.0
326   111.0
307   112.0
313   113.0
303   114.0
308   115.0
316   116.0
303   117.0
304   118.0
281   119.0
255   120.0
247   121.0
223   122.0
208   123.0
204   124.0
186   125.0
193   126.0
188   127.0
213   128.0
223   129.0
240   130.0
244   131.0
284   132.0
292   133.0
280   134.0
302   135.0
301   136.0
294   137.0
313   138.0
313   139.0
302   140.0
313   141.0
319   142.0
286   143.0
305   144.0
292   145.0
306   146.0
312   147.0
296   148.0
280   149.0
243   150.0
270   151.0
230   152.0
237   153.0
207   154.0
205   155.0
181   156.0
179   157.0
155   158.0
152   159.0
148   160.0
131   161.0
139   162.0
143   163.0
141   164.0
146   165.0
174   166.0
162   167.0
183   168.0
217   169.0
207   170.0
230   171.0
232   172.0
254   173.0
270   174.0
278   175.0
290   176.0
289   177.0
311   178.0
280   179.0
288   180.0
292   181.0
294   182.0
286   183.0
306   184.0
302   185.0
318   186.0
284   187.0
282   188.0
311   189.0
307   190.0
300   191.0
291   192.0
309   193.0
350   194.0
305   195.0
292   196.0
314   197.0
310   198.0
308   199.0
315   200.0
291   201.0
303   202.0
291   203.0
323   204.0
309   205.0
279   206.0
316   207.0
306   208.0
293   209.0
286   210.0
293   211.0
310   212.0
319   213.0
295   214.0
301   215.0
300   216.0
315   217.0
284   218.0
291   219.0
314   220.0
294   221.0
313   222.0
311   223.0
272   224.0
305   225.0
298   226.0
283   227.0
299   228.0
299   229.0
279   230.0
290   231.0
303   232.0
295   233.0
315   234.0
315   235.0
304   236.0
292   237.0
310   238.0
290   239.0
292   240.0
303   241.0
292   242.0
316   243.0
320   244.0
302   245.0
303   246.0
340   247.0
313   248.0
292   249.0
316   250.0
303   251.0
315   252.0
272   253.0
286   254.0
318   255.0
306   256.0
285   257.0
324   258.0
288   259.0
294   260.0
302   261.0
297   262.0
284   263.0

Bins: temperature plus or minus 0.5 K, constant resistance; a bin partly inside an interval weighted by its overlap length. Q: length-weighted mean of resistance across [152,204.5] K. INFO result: 252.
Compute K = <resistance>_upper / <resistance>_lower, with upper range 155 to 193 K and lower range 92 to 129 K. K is 0.82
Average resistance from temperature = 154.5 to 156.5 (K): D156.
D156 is 193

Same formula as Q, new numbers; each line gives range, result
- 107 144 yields 276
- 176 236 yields 301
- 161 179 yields 215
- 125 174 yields 234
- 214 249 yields 301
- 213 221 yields 301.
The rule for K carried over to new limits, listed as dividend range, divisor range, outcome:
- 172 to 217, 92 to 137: 1.04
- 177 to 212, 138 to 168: 1.33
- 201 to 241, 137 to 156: 1.08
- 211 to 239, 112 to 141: 1.12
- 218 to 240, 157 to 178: 1.50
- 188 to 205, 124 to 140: 1.19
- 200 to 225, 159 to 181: 1.40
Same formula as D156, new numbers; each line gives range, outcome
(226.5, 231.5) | 290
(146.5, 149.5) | 296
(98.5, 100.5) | 310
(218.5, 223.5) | 305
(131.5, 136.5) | 292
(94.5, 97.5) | 306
